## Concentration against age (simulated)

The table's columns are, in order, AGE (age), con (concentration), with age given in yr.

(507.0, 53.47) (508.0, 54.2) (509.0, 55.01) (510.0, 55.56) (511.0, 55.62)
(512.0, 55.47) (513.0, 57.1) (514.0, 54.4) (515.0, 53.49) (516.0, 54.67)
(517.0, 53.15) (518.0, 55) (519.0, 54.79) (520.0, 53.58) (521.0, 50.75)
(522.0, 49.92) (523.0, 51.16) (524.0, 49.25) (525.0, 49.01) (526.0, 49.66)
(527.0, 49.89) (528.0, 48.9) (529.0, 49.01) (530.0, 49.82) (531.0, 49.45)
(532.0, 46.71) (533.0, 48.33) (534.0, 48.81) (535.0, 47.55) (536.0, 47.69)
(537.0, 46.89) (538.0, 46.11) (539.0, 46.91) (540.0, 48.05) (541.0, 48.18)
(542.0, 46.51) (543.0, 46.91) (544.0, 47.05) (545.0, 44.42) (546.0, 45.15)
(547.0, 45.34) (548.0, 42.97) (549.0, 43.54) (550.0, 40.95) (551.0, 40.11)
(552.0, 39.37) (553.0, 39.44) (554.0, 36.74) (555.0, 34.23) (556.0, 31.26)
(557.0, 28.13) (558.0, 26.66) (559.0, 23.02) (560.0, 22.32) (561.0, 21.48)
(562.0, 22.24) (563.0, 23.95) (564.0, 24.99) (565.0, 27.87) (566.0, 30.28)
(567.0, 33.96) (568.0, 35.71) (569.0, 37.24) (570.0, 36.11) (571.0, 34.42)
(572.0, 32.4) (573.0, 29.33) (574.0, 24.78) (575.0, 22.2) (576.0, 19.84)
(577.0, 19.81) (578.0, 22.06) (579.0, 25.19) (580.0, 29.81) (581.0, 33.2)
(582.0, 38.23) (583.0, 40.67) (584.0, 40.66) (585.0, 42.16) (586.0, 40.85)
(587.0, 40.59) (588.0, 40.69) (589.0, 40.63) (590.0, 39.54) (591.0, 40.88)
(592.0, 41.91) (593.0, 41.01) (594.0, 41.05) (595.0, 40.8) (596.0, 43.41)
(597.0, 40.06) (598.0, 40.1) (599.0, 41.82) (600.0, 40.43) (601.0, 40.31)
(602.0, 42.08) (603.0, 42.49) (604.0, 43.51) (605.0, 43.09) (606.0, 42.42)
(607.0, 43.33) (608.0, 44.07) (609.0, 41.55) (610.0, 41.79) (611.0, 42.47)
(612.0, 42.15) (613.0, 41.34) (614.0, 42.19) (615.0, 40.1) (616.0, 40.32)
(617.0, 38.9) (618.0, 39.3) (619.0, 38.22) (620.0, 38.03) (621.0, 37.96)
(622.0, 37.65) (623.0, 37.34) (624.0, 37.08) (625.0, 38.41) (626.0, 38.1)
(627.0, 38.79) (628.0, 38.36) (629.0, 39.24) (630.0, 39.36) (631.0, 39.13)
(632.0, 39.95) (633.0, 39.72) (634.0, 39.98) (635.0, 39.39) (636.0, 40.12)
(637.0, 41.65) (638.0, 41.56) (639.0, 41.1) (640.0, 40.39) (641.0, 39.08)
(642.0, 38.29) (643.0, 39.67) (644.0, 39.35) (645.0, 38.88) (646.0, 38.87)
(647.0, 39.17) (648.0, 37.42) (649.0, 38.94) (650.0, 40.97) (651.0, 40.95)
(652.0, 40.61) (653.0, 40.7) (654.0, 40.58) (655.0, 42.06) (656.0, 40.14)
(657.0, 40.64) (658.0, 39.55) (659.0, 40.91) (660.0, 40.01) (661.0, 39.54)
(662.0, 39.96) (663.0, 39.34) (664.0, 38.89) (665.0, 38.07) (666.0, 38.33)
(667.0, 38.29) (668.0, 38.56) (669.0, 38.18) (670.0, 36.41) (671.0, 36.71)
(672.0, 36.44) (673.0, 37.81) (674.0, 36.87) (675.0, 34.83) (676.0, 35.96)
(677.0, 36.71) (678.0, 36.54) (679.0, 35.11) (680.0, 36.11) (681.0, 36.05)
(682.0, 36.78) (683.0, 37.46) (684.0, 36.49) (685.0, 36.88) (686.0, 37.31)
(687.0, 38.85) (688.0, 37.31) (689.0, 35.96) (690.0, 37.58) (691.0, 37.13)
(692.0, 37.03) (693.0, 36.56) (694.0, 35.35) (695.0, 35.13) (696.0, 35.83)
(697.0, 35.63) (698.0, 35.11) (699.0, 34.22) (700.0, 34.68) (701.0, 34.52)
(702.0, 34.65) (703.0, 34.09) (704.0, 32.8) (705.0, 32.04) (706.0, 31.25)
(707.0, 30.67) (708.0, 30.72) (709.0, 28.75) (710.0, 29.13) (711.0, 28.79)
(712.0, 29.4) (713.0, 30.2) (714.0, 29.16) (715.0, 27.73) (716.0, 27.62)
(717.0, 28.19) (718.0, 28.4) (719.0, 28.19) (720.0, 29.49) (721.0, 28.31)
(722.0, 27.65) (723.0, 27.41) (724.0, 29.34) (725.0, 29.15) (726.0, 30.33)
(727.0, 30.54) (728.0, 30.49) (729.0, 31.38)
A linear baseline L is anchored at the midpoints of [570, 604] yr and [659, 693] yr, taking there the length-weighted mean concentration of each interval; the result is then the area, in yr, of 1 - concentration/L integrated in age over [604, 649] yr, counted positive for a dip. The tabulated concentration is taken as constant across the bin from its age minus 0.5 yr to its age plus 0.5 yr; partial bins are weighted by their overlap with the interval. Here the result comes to -3.9 yr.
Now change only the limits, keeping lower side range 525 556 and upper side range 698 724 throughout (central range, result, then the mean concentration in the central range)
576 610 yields 1.5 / 38.8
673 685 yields -1.1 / 36.4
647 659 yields -1.6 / 40.2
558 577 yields 6.8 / 27.7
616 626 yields 0.0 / 38.2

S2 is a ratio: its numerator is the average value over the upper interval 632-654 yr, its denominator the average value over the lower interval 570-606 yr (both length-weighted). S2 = 1.09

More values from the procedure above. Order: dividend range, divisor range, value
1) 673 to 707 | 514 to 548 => 0.73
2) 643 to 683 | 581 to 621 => 0.94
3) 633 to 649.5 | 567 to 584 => 1.30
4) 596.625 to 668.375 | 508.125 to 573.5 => 0.93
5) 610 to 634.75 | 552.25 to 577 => 1.36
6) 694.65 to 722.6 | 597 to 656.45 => 0.77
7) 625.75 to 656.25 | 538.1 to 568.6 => 1.09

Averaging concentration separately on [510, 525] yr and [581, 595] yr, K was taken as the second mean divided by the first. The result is 0.76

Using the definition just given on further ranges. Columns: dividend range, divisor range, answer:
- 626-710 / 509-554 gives 0.77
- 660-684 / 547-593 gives 1.13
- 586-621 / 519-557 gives 0.90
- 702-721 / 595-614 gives 0.71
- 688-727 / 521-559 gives 0.72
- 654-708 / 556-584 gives 1.28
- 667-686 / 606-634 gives 0.92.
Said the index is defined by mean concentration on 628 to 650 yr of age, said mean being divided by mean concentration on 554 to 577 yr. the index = 1.40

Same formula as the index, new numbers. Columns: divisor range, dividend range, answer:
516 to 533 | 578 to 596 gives 0.76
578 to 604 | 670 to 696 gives 0.93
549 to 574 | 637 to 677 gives 1.24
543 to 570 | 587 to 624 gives 1.19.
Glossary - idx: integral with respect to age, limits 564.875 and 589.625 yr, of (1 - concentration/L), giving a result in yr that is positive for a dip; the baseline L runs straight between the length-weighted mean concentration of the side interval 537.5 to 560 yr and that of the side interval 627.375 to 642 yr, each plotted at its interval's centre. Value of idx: 4.4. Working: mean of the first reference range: 40.1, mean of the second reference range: 39.9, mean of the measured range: 32.9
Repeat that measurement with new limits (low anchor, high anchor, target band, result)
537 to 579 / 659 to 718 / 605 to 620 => -2.81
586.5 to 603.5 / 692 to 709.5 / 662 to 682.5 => -0.83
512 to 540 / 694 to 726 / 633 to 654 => -1.02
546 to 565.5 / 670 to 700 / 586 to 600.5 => -3.08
